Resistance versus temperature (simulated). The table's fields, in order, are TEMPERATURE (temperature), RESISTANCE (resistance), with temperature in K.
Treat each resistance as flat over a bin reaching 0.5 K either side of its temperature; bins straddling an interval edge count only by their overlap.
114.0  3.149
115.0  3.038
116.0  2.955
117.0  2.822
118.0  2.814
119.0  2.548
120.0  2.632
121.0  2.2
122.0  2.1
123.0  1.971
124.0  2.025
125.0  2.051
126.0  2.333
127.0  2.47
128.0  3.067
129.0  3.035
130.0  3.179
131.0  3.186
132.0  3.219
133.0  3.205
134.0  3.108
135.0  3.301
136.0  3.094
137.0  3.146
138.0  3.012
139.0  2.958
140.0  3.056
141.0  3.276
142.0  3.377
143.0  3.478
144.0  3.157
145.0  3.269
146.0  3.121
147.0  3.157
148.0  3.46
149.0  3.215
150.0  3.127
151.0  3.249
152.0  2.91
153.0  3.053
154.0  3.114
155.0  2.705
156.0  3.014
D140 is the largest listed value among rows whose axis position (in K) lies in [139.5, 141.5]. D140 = 3.276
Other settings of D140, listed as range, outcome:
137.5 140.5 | 3.056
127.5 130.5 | 3.179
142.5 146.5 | 3.478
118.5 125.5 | 2.632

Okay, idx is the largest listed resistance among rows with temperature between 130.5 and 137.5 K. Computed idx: 3.301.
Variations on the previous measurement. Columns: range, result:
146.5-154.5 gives 3.46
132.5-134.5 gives 3.205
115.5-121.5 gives 2.955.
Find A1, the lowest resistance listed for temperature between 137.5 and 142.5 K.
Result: 2.958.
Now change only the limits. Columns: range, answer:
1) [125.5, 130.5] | 2.333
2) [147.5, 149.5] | 3.215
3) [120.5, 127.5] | 1.971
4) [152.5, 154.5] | 3.053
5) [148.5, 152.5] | 2.91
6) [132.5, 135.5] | 3.108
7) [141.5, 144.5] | 3.157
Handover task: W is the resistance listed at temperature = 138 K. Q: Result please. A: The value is 3.012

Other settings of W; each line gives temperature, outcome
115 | 3.038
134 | 3.108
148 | 3.46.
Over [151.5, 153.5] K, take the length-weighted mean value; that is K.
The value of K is 2.98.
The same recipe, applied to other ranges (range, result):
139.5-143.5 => 3.3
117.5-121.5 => 2.55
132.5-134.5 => 3.16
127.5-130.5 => 3.09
